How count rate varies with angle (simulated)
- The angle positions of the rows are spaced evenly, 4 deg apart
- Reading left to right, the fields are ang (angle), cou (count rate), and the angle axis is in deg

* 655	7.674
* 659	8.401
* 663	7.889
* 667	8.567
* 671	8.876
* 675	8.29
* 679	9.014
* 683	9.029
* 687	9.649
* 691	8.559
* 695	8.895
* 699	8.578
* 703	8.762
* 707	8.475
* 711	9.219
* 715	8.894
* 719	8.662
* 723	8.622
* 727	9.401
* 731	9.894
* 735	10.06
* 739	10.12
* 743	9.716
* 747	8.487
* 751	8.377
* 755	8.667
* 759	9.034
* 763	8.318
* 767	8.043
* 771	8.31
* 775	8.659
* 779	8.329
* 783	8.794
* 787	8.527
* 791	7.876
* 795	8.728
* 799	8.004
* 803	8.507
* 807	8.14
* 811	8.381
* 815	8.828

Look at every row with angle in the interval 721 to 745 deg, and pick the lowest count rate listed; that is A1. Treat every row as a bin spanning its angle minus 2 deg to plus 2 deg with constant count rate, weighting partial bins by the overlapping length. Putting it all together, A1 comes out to 8.622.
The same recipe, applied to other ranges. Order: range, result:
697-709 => 8.475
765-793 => 7.876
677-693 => 8.559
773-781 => 8.329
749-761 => 8.377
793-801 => 8.004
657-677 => 7.889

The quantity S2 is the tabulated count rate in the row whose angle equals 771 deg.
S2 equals 8.31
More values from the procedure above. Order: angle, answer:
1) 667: 8.567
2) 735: 10.06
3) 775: 8.659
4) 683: 9.029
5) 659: 8.401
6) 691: 8.559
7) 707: 8.475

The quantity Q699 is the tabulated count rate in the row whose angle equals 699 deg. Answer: 8.578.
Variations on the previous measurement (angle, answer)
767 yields 8.043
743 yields 9.716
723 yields 8.622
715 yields 8.894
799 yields 8.004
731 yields 9.894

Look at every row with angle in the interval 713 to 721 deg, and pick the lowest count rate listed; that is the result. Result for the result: 8.662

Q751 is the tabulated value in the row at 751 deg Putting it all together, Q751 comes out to 8.377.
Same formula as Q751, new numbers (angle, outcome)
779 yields 8.329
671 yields 8.876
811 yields 8.381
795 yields 8.728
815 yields 8.828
